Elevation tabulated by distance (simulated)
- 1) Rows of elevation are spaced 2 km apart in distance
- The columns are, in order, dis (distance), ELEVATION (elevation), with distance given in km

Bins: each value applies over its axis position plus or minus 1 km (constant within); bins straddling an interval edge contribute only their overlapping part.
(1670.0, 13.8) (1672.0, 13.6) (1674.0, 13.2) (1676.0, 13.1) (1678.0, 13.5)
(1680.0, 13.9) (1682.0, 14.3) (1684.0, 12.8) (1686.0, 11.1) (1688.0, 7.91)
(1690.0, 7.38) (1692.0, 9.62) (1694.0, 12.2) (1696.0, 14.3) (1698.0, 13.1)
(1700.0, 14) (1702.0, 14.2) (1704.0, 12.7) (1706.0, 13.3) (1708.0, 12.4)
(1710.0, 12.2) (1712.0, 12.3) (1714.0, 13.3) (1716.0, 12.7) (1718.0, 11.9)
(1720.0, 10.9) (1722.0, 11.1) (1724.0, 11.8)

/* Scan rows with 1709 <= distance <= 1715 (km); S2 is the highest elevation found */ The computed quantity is 13.3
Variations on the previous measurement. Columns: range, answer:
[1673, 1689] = 14.3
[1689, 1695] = 12.2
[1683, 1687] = 12.8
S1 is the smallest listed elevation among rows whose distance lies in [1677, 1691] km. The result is 7.38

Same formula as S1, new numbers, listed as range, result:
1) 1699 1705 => 12.7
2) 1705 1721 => 10.9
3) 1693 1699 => 12.2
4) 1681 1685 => 12.8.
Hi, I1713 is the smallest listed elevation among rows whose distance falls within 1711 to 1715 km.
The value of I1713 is 12.3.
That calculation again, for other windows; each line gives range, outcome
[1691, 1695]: 9.62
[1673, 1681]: 13.1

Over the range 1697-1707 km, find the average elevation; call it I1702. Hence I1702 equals 13.5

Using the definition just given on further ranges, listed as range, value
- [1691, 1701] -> 12.6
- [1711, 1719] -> 12.5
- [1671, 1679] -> 13.3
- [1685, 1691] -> 8.8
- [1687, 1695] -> 9.28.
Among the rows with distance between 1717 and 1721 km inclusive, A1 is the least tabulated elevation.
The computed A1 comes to 10.9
